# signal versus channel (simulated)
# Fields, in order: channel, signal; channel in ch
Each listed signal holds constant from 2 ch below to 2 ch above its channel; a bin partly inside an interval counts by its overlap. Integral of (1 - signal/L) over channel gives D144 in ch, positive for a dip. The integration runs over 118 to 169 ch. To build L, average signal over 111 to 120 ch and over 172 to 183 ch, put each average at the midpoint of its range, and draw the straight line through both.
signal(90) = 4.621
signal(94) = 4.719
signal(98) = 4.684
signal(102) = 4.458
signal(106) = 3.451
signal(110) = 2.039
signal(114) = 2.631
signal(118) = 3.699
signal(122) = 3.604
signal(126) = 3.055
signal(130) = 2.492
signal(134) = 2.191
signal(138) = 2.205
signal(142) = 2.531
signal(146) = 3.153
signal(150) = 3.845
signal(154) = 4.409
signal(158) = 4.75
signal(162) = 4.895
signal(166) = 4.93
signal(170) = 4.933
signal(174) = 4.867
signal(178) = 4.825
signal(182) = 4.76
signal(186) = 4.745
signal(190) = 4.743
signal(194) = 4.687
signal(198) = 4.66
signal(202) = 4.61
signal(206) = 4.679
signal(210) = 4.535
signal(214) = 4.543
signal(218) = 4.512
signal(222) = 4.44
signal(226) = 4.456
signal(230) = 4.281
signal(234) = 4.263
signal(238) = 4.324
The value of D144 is 4.4 ch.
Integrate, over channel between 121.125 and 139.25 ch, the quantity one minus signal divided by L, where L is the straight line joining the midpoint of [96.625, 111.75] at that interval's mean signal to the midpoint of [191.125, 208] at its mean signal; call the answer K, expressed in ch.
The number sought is 5.7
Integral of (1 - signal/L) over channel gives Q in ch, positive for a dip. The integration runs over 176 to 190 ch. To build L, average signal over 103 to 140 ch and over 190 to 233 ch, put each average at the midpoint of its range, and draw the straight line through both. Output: -2.7 ch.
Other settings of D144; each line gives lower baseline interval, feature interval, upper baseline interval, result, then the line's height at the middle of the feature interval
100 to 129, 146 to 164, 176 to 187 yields -0.62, 4.17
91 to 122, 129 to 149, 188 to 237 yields 6.95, 3.95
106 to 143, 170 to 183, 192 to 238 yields -3.73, 3.76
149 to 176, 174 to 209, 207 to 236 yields -1.14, 4.57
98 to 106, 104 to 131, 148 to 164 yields 8.18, 4.32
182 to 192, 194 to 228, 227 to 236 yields -0.45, 4.5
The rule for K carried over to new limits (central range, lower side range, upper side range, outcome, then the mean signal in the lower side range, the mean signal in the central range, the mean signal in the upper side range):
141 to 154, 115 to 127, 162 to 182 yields 2.42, 3.42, 3.42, 4.88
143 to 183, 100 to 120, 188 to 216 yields -4.11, 3.26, 4.48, 4.64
